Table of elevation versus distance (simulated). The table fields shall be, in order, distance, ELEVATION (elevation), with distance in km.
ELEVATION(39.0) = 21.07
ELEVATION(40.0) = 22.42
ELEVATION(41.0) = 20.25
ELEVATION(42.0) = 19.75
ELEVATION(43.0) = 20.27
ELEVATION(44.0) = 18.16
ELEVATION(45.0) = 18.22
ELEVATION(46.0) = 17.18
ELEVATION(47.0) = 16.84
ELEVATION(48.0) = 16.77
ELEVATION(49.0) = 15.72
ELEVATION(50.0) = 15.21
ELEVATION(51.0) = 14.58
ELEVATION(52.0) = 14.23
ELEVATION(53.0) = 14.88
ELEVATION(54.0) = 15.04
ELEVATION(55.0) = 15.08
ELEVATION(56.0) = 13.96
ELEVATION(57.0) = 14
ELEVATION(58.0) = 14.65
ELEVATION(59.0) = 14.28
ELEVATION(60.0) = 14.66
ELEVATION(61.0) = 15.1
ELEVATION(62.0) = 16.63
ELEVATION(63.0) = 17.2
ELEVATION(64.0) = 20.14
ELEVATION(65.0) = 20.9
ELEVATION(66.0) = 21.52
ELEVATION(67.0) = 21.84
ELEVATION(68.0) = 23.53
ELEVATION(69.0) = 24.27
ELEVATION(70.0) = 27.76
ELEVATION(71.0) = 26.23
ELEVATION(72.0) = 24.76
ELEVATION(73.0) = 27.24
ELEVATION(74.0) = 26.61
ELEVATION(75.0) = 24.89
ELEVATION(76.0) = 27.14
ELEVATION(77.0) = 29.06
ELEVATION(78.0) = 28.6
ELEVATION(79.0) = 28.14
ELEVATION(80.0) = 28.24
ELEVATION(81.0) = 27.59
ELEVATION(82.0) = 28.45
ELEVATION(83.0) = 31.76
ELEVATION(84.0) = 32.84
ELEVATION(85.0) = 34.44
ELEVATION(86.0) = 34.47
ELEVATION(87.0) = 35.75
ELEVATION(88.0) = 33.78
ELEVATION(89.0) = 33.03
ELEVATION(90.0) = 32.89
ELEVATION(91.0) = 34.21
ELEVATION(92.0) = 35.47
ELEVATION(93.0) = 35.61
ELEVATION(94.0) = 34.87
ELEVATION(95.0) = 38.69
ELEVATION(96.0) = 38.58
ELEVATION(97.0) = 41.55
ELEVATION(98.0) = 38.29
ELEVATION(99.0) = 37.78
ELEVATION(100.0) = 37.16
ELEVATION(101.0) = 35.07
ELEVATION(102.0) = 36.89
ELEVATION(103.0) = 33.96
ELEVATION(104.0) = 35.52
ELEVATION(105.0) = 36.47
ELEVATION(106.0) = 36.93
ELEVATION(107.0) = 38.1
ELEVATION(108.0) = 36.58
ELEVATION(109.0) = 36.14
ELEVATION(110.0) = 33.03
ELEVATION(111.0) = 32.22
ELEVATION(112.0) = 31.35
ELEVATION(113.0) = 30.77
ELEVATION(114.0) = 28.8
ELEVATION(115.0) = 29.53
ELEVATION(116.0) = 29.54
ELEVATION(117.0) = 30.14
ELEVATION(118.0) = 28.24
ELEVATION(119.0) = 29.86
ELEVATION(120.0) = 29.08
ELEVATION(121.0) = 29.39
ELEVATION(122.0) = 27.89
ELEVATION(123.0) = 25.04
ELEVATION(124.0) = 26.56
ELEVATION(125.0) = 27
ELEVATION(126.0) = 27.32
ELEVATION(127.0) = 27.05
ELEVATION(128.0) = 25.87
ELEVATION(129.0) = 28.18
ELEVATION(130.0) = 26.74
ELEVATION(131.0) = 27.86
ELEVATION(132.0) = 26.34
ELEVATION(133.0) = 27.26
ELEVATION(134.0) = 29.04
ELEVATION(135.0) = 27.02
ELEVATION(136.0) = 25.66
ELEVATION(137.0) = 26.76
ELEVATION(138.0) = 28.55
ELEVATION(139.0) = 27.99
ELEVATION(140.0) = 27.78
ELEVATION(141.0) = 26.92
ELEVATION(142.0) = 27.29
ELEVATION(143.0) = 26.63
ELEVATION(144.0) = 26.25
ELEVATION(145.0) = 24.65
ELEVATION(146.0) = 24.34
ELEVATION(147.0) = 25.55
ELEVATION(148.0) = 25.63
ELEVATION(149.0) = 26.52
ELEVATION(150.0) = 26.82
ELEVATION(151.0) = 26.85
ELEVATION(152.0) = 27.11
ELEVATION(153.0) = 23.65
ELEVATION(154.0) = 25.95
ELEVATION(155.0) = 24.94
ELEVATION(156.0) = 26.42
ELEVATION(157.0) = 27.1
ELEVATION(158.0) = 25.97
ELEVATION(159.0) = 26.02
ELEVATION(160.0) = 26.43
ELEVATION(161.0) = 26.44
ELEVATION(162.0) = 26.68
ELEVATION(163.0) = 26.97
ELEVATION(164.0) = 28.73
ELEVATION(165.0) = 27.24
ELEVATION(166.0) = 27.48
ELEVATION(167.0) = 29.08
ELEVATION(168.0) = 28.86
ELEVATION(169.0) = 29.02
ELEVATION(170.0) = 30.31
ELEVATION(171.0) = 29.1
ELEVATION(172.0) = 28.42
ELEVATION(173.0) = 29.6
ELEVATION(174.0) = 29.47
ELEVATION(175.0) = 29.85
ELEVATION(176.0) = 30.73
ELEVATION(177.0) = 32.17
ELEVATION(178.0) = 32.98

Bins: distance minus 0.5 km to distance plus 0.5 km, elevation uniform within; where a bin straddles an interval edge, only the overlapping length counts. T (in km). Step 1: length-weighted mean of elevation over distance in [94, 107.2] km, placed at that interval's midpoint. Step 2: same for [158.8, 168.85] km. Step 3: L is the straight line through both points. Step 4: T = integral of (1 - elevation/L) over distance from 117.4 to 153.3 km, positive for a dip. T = 5.5 km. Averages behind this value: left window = 37.2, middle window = 27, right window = 27.5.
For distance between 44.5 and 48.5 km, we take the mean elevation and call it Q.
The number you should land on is 17.3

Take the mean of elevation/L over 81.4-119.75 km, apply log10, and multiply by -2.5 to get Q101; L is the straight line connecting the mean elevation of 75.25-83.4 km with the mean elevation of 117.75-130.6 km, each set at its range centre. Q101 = -0.213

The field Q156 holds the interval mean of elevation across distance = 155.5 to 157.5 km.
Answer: 26.8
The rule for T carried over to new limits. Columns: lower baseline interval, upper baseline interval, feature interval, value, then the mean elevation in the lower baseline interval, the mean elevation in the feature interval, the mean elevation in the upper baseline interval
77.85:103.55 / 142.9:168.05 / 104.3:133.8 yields 0.8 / 34.2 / 30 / 26.4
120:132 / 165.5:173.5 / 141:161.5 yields 1.6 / 27.2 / 26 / 29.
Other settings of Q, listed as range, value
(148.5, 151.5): 26.7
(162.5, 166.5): 27.6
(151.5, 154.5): 25.6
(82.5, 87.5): 33.9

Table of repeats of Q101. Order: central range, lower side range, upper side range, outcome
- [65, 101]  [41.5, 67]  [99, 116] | -0.178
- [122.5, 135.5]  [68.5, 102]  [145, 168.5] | 0.064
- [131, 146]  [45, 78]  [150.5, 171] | -0.064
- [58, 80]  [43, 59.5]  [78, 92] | 0.078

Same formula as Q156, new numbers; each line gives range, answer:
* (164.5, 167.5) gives 27.9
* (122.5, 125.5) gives 26.2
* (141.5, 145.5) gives 26.2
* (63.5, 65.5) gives 20.5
